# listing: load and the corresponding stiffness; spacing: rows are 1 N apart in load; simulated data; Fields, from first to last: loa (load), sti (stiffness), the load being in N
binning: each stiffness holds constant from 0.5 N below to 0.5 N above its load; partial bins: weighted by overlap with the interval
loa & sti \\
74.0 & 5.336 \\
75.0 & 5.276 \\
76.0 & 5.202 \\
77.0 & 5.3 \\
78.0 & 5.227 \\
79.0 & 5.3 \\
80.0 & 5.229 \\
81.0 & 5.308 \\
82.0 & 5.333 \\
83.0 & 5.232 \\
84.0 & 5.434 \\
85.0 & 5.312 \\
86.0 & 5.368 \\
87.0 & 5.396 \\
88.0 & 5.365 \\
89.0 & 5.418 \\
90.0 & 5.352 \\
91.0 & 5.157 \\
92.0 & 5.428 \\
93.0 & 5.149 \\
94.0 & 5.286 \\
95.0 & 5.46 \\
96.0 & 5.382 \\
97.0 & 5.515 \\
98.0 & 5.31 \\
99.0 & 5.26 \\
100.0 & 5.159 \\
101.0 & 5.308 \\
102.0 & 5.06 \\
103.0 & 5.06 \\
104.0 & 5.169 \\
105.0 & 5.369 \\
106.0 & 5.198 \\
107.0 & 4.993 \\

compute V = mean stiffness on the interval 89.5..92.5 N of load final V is 5.31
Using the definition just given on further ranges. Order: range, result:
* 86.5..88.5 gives 5.38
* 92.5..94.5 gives 5.22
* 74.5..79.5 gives 5.26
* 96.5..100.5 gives 5.31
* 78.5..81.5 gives 5.28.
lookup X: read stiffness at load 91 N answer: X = 5.157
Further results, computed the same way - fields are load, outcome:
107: 4.993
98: 5.31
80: 5.229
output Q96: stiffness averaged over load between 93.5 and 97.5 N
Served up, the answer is 5.41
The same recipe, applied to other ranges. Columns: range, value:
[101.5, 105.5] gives 5.16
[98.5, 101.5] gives 5.24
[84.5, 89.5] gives 5.37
